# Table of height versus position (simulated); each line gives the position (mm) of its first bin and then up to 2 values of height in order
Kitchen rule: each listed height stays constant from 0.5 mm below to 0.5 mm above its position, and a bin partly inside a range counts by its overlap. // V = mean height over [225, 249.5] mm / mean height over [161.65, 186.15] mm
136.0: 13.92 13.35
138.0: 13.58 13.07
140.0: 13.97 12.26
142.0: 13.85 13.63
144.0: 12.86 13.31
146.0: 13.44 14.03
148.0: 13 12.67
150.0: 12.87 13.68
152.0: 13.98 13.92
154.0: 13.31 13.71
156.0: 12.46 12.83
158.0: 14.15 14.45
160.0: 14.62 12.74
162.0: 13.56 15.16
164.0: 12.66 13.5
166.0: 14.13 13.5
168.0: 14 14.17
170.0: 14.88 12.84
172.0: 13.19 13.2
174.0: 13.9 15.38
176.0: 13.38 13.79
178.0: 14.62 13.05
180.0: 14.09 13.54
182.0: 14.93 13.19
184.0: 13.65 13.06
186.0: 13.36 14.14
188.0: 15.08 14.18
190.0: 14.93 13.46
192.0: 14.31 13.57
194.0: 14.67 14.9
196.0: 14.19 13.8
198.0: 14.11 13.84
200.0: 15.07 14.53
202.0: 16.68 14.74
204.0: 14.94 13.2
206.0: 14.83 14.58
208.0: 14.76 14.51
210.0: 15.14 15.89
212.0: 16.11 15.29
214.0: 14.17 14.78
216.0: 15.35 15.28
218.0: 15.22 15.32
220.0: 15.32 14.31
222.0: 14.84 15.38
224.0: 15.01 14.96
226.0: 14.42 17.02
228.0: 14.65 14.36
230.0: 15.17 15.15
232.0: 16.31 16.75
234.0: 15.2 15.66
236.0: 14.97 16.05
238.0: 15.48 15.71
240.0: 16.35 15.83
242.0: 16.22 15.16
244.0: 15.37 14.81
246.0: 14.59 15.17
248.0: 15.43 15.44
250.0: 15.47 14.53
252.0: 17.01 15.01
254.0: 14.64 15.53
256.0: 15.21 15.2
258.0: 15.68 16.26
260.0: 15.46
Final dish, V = 1.12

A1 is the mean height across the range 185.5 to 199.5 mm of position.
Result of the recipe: 14.2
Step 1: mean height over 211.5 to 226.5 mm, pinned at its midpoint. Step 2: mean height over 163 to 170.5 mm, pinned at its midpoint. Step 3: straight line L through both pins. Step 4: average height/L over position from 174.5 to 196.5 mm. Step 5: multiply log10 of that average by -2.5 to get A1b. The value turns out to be 0.020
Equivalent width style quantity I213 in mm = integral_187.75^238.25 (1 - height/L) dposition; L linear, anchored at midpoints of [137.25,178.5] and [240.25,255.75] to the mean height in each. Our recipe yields -0.9 mm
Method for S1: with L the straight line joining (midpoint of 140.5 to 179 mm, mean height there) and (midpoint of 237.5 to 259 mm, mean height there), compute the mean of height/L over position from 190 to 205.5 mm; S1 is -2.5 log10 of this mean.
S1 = 0.00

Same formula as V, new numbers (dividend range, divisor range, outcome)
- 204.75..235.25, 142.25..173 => 1.12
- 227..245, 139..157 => 1.17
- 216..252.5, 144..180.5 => 1.13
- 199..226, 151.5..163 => 1.09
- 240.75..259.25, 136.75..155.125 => 1.15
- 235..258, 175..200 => 1.10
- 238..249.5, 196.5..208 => 1.06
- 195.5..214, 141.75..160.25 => 1.09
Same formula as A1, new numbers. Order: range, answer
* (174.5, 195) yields 14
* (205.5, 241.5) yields 15.3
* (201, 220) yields 15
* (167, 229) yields 14.5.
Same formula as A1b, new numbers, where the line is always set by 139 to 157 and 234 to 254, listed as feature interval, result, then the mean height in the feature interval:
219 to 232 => 0.00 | 15.1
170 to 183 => 0.01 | 13.8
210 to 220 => -0.03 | 15.3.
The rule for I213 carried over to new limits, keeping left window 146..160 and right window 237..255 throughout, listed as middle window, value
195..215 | -0.2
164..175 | 0.1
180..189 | 0.2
